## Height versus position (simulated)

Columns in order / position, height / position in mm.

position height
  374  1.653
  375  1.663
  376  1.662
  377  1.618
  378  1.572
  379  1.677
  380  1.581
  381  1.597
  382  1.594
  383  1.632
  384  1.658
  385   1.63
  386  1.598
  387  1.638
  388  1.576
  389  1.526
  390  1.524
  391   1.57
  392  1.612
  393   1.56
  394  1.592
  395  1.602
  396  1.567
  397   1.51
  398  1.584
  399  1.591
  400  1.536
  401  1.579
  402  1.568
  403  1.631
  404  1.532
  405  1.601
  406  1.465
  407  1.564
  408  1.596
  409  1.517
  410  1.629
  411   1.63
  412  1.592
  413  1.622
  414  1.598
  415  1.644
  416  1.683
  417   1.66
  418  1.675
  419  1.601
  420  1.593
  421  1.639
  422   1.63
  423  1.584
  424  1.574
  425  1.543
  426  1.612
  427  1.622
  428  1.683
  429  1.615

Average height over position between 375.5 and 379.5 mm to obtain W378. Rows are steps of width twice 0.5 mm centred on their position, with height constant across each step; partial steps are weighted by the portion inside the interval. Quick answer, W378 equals 1.63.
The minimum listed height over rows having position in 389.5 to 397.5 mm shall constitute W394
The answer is 1.51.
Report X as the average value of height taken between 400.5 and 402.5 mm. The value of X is 1.57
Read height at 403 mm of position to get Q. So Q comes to 1.631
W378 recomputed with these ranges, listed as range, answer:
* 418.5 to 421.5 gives 1.61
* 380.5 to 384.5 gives 1.62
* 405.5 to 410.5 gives 1.55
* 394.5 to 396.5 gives 1.58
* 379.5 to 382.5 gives 1.59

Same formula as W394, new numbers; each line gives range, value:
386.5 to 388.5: 1.576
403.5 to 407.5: 1.465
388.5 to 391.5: 1.524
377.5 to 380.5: 1.572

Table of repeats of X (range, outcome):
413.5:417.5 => 1.65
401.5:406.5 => 1.56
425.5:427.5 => 1.62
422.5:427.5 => 1.59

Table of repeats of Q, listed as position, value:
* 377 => 1.618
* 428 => 1.683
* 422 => 1.63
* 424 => 1.574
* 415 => 1.644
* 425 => 1.543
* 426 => 1.612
